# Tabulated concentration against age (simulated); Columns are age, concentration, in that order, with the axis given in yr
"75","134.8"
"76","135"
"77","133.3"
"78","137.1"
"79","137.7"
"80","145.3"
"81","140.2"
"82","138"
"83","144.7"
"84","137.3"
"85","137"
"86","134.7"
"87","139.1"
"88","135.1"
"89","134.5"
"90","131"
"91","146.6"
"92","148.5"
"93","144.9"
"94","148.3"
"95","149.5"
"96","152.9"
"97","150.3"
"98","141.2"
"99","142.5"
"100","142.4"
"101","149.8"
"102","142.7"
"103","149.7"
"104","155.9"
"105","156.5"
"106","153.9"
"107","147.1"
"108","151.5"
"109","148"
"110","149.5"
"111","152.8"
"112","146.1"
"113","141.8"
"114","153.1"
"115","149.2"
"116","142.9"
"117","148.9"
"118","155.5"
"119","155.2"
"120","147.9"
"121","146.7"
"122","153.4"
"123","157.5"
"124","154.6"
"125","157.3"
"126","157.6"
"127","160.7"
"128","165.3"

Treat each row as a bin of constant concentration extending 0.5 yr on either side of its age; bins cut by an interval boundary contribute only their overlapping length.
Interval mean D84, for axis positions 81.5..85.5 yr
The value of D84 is 139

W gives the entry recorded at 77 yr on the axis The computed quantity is 133.3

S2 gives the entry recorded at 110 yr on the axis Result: 149.5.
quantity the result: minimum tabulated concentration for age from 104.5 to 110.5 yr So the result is 147.1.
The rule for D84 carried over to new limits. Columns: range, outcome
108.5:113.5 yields 148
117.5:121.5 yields 151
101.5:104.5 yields 149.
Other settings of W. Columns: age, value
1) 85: 137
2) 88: 135.1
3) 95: 149.5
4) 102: 142.7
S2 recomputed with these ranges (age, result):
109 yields 148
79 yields 137.7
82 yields 138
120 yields 147.9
